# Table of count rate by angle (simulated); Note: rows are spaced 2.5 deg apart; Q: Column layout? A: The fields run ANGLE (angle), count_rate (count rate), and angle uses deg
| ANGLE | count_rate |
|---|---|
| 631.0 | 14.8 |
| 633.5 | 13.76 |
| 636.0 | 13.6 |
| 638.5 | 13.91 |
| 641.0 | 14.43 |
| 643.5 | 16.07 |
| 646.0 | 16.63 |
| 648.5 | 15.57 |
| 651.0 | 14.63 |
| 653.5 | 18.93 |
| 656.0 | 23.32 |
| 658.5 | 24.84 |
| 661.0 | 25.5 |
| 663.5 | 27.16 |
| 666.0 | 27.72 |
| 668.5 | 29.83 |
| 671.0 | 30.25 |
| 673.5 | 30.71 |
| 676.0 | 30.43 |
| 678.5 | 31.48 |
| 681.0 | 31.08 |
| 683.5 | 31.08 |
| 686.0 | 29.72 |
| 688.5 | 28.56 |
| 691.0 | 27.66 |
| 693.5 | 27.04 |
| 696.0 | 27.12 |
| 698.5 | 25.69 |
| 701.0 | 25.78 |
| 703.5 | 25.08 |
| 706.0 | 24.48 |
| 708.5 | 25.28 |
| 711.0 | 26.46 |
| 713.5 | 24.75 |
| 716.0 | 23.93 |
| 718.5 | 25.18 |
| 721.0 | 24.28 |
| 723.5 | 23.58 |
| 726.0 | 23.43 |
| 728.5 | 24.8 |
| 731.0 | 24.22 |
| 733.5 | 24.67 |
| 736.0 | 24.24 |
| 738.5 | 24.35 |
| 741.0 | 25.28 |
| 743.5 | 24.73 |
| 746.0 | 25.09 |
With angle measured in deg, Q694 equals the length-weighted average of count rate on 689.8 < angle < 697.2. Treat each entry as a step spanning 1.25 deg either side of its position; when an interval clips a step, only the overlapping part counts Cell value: 27.3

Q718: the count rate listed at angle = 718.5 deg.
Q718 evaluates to 25.18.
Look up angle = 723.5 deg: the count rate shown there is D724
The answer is 23.58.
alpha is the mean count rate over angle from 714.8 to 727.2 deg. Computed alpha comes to 24.1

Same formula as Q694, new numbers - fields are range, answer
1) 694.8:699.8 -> 26.4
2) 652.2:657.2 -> 21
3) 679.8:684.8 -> 31.1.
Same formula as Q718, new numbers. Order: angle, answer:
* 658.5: 24.84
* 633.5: 13.76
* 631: 14.8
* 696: 27.12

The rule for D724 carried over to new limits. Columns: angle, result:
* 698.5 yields 25.69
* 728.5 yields 24.8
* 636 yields 13.6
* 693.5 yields 27.04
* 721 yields 24.28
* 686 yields 29.72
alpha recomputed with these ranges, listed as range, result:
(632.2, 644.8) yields 14.4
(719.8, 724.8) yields 23.9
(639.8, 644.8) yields 15.3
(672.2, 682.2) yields 30.9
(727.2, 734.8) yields 24.6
